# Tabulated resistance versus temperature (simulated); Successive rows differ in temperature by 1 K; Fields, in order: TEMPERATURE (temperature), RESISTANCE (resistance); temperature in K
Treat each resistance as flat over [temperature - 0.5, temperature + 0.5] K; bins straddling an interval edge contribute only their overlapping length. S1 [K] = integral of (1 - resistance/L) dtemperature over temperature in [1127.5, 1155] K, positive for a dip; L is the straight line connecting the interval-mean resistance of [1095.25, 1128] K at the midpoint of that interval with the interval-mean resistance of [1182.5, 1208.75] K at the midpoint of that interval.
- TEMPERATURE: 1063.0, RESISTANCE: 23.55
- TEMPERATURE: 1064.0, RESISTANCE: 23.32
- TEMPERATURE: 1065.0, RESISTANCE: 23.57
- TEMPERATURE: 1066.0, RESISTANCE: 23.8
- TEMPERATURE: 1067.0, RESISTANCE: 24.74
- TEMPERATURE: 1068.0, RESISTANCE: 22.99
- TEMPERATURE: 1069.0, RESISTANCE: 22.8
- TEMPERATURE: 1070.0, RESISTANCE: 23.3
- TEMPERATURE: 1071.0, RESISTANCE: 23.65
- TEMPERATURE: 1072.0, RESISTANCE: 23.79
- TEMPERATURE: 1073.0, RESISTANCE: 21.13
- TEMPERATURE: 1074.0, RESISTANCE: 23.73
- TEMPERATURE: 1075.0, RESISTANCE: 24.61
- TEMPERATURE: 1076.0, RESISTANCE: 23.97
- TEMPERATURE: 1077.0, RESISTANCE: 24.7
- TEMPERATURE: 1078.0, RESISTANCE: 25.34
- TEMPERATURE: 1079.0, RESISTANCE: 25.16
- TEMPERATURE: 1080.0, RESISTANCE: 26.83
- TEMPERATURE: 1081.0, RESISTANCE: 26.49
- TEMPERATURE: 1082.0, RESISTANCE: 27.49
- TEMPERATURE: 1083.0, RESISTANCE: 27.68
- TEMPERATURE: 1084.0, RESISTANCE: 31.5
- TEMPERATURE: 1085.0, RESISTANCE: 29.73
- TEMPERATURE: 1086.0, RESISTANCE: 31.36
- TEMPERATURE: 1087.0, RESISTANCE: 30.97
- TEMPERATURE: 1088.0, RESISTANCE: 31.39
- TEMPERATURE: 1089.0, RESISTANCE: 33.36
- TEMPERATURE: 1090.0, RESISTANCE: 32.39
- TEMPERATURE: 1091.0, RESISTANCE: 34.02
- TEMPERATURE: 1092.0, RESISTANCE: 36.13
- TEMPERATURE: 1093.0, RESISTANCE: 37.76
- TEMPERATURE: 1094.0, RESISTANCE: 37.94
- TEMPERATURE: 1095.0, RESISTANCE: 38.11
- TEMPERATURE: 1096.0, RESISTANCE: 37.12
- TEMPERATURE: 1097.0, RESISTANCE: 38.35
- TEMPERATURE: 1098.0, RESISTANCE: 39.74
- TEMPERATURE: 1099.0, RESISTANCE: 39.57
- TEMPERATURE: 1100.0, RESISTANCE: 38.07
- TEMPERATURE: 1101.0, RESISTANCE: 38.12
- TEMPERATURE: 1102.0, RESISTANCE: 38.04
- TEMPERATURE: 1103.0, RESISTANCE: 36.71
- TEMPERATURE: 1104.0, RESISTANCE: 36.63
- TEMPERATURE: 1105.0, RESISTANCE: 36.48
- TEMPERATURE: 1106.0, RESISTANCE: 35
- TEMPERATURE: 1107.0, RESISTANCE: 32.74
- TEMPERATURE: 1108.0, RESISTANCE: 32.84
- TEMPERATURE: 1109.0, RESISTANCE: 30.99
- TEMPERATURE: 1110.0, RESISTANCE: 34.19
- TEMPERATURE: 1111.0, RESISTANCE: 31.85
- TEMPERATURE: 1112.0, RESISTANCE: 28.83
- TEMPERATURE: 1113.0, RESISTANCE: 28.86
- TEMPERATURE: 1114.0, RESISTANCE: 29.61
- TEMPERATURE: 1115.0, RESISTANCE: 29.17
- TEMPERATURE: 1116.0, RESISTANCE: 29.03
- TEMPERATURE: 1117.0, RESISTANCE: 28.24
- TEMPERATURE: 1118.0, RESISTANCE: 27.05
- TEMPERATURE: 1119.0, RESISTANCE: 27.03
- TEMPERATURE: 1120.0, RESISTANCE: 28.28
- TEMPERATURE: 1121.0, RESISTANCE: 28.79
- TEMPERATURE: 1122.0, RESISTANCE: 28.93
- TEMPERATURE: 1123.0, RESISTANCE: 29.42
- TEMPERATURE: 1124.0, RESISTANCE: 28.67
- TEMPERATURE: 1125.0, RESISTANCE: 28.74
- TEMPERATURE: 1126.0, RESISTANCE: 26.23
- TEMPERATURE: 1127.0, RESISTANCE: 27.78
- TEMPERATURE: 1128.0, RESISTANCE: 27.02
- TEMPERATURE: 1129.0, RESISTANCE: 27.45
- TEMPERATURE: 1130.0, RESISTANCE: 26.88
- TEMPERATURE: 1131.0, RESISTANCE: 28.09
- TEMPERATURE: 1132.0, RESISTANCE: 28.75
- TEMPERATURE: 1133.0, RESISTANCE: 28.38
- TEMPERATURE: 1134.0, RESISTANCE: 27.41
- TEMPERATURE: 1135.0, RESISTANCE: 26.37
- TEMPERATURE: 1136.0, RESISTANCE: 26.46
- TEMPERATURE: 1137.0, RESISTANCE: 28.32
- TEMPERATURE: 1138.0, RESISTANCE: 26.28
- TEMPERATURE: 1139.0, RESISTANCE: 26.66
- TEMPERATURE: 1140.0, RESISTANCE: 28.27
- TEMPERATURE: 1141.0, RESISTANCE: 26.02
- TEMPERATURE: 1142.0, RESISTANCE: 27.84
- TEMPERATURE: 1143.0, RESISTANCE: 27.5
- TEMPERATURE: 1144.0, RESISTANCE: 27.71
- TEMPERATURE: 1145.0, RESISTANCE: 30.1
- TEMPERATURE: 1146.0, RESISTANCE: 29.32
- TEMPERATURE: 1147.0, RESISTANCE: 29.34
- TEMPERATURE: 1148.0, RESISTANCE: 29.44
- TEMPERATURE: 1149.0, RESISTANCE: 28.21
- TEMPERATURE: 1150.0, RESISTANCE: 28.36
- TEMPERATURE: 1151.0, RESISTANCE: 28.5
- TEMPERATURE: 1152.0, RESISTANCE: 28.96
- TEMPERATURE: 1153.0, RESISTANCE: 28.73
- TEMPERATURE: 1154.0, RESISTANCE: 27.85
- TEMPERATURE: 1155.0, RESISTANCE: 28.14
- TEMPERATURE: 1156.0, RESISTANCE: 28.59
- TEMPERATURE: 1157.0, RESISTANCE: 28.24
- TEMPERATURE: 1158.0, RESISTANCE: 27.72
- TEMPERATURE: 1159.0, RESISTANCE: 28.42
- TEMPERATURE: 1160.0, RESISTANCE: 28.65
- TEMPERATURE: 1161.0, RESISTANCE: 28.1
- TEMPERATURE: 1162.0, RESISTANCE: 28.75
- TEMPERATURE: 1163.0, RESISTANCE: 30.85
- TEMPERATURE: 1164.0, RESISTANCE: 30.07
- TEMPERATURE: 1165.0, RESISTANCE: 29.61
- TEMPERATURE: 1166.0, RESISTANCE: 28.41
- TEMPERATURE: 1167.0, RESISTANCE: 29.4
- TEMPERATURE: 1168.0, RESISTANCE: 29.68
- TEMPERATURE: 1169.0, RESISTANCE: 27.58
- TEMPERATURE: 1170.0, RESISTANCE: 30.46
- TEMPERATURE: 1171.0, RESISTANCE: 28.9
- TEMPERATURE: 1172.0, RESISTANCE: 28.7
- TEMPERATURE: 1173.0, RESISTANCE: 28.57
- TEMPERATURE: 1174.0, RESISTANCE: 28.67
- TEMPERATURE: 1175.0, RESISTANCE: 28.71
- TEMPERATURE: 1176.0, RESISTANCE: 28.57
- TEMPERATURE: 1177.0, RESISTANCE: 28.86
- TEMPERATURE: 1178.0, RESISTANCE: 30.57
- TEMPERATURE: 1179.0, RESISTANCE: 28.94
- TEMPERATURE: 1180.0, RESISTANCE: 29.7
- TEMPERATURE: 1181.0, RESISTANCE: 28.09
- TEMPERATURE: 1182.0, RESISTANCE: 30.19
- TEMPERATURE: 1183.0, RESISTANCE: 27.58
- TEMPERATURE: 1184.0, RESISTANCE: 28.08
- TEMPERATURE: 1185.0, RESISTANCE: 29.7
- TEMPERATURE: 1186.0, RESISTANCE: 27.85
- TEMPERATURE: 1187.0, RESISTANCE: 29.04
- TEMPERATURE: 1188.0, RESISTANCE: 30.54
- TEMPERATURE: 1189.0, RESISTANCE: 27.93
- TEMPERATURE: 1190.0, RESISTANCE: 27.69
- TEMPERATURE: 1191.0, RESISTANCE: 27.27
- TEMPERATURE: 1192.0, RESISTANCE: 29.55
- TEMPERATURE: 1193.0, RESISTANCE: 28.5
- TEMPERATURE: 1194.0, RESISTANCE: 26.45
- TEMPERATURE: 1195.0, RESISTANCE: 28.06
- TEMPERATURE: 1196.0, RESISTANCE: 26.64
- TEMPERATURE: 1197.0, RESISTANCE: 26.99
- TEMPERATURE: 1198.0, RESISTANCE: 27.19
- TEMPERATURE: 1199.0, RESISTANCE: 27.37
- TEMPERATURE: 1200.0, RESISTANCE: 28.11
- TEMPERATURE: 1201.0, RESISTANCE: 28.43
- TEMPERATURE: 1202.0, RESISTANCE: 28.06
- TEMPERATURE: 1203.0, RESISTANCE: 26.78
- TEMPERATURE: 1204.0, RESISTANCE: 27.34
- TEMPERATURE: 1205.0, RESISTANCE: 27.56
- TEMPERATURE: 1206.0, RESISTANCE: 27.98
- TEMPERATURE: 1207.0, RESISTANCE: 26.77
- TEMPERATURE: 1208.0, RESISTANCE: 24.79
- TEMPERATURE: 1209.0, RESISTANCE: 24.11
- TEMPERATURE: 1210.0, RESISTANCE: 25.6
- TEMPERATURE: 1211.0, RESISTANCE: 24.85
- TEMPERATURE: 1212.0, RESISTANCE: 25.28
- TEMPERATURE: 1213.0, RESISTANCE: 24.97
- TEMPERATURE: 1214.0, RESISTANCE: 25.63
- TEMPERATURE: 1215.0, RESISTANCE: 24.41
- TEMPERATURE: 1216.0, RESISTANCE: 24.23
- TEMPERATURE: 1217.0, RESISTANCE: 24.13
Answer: 2.4 K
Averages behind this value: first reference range 32.2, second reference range 27.7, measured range 27.9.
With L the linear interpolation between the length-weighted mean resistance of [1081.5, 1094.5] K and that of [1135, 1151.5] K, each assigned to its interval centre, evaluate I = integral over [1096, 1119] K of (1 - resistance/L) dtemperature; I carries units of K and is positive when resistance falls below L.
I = -2.0 K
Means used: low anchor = 32.4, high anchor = 28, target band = 33.6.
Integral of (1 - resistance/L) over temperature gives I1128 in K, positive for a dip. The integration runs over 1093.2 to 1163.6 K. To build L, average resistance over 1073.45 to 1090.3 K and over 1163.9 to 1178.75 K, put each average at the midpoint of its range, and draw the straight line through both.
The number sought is -4.4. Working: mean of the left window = 28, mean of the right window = 29.1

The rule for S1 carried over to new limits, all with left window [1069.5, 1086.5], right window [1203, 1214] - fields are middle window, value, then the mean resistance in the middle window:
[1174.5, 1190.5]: -1.8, 28.9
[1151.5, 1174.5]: -2.6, 28.8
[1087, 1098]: -4.1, 35.6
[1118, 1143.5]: -1.7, 27.7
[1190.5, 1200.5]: -0.6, 27.6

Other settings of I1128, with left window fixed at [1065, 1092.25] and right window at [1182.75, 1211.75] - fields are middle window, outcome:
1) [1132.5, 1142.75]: 0.0 K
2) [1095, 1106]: -4.3 K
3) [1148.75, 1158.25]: -0.4 K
